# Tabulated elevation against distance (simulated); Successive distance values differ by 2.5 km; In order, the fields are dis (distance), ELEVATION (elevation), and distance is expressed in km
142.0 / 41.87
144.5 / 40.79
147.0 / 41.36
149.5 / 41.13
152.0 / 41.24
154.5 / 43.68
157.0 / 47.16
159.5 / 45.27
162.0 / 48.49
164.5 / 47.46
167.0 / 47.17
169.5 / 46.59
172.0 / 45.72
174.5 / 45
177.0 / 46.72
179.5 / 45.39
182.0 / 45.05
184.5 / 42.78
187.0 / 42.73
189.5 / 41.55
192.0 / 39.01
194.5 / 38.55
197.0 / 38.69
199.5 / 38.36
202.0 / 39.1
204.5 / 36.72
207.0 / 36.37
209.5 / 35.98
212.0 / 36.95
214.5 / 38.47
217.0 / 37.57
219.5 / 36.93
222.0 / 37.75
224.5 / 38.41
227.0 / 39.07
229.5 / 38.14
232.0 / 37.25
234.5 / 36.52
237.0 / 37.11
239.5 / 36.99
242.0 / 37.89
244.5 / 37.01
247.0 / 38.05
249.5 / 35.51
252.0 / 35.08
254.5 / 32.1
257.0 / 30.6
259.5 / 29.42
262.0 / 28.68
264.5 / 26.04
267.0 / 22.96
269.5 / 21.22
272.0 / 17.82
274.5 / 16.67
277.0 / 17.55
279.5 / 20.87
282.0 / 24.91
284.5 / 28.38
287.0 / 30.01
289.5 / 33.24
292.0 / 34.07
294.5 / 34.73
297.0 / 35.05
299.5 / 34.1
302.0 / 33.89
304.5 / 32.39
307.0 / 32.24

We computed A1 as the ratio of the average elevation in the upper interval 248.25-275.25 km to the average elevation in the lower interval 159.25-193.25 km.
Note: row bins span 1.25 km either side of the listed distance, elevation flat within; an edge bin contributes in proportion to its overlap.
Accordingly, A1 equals 0.60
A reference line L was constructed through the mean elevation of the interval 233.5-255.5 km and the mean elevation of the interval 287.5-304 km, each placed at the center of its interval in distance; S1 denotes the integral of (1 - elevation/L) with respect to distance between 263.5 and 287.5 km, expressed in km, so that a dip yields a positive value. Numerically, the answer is 8.6 km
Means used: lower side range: 36.3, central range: 22.4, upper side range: 33.9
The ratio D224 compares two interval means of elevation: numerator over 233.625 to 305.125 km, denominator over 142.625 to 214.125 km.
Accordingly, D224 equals 0.72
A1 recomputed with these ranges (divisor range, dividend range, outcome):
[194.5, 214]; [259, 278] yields 0.59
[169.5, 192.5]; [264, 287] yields 0.50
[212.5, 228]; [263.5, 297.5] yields 0.68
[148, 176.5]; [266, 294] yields 0.54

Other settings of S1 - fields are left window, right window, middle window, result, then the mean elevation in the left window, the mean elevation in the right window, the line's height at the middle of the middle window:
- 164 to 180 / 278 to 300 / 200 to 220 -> 1.8 km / 46.3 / 30.3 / 41.1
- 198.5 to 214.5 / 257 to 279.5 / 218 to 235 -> -2.7 km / 37.3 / 22.9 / 32.7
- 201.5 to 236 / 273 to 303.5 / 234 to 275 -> 3.0 km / 37.5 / 28.6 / 32.9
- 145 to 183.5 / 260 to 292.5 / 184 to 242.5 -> -3.7 km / 45.1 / 24.7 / 36.2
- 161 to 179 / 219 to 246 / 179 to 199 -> 1.1 km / 46.7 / 37.6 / 43.9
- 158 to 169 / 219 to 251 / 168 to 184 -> -0.1 km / 47.1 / 37.4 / 45.4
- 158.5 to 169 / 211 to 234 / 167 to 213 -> 1.8 km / 47.1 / 37.8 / 42.9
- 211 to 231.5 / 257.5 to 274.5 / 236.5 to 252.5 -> -3.2 km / 37.9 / 24.1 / 30.7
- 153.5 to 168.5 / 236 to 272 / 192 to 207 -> 0.8 km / 46.6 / 31.5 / 40.3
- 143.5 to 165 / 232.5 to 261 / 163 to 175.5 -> -1.1 km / 44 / 35.1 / 42.5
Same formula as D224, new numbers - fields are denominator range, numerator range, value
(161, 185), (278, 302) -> 0.66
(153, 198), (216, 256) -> 0.83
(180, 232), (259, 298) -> 0.67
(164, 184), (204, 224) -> 0.81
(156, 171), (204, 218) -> 0.79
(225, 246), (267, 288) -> 0.59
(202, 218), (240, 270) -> 0.85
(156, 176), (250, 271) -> 0.61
